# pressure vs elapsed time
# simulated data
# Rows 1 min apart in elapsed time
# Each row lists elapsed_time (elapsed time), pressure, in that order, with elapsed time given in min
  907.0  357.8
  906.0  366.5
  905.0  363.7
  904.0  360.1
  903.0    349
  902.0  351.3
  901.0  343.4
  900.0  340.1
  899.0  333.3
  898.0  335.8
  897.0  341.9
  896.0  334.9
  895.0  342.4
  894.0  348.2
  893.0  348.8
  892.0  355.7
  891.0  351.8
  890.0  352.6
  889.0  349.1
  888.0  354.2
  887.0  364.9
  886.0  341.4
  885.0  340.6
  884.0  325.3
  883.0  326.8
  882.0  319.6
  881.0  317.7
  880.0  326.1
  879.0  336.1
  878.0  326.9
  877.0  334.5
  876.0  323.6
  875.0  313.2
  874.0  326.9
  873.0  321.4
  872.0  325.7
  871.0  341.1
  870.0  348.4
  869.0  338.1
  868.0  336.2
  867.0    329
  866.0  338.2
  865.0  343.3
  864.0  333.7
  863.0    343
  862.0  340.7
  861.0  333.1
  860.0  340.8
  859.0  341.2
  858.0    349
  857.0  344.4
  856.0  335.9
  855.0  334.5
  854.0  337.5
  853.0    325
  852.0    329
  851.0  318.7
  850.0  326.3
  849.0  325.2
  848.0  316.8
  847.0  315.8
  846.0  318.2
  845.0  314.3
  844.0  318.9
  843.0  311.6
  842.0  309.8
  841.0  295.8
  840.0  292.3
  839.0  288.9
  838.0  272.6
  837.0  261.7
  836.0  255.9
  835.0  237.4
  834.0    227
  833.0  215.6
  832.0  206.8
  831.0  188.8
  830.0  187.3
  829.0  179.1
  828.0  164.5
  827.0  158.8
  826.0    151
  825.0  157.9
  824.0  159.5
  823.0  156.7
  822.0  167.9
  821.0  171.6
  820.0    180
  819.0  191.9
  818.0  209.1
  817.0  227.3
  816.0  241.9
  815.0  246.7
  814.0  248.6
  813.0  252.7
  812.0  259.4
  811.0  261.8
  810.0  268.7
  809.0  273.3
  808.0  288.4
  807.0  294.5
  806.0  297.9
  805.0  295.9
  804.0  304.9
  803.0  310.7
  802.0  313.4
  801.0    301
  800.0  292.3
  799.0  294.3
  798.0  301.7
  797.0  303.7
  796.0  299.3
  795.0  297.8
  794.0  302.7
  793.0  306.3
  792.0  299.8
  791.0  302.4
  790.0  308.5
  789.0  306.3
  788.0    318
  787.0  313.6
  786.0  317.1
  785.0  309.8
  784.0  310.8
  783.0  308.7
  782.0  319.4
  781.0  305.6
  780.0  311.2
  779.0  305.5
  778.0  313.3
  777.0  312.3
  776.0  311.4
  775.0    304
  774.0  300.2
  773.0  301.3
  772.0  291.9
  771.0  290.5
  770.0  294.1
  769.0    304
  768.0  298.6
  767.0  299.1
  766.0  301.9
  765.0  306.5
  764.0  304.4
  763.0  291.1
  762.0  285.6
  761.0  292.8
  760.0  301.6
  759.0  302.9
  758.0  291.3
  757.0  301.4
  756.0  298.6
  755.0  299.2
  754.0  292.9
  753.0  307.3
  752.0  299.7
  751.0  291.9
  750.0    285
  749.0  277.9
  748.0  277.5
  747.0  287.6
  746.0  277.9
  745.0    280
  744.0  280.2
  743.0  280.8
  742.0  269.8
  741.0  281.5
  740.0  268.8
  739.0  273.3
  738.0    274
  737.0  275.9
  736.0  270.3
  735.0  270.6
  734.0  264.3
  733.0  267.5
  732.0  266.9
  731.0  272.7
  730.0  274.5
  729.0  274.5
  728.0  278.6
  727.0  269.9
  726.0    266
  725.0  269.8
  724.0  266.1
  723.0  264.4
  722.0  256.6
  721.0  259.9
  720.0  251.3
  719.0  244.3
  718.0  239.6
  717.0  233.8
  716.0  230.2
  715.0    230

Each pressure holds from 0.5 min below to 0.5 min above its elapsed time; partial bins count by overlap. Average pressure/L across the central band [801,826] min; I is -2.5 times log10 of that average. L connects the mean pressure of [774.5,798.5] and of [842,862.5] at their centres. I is 0.30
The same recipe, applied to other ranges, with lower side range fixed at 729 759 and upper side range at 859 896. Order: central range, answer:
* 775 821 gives 0.06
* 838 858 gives 0.02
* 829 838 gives 0.39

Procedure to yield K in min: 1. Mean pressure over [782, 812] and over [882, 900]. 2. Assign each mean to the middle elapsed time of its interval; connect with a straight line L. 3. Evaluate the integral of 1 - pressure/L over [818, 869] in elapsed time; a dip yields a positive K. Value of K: 7.8 min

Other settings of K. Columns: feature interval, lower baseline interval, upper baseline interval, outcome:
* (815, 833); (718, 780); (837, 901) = 7.4 min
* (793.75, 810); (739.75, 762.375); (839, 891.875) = 0.5 min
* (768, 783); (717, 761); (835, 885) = -0.7 min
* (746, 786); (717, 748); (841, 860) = -2.1 min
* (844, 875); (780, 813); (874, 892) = -0.6 min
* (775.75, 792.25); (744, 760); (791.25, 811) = -0.9 min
